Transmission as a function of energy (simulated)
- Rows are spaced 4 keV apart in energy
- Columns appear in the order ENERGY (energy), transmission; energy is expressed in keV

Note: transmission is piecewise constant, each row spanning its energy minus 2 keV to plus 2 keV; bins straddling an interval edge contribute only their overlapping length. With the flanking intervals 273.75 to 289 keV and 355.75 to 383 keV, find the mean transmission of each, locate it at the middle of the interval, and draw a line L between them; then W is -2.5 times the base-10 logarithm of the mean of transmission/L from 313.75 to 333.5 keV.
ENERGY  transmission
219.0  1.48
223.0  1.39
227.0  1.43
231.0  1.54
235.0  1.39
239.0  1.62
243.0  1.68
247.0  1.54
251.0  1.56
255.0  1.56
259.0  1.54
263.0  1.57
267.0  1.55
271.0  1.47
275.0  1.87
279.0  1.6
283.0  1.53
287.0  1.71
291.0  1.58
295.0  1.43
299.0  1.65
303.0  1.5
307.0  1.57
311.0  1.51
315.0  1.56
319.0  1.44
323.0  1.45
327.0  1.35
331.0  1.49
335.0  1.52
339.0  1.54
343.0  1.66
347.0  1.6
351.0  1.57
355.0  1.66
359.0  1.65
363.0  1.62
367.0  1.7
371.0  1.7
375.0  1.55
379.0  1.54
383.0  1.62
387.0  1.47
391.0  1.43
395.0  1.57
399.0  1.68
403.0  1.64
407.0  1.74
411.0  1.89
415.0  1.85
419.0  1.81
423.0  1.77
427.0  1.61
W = 0.14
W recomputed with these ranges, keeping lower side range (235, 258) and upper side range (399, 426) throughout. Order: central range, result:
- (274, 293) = -0.021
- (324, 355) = 0.098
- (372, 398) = 0.129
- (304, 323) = 0.096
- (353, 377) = 0.043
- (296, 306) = 0.052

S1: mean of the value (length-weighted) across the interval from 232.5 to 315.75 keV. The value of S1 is 1.57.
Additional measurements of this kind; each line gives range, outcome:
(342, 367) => 1.63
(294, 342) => 1.51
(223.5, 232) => 1.46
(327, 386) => 1.59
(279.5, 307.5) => 1.57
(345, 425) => 1.65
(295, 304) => 1.55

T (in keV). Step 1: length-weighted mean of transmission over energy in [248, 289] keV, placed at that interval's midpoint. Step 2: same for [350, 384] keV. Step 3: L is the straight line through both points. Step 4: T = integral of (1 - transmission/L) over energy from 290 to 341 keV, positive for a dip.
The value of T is 3.3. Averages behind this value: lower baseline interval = 1.59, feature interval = 1.51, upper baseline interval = 1.62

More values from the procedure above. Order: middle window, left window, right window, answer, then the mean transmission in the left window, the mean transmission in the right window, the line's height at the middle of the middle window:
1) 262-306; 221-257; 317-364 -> -1.6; 1.52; 1.54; 1.53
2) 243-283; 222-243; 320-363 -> -2.0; 1.5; 1.55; 1.51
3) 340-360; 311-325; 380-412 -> -1.1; 1.49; 1.62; 1.54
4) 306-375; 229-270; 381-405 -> 0.0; 1.55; 1.57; 1.56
